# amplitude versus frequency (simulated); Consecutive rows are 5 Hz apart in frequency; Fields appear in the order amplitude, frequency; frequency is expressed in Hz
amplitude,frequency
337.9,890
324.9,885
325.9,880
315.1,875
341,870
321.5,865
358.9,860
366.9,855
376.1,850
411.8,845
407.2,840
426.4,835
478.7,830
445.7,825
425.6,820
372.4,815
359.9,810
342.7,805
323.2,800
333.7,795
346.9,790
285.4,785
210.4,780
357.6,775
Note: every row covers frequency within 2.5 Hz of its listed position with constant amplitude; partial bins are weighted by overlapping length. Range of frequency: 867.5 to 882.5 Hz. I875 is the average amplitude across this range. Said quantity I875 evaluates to 327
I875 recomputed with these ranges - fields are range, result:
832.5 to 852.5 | 405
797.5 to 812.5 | 342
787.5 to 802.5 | 335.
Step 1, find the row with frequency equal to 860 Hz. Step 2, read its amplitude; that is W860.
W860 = 358.9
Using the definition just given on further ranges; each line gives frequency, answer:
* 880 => 325.9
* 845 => 411.8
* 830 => 478.7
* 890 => 337.9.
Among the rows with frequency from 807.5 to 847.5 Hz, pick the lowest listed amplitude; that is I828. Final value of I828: 359.9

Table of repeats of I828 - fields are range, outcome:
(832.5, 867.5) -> 321.5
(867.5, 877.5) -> 315.1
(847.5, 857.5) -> 366.9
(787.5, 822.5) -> 323.2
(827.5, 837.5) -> 426.4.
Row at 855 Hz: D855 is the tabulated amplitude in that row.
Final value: 366.9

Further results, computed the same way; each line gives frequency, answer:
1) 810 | 359.9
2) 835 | 426.4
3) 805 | 342.7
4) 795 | 333.7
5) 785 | 285.4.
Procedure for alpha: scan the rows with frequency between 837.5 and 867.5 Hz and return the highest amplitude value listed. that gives 411.8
